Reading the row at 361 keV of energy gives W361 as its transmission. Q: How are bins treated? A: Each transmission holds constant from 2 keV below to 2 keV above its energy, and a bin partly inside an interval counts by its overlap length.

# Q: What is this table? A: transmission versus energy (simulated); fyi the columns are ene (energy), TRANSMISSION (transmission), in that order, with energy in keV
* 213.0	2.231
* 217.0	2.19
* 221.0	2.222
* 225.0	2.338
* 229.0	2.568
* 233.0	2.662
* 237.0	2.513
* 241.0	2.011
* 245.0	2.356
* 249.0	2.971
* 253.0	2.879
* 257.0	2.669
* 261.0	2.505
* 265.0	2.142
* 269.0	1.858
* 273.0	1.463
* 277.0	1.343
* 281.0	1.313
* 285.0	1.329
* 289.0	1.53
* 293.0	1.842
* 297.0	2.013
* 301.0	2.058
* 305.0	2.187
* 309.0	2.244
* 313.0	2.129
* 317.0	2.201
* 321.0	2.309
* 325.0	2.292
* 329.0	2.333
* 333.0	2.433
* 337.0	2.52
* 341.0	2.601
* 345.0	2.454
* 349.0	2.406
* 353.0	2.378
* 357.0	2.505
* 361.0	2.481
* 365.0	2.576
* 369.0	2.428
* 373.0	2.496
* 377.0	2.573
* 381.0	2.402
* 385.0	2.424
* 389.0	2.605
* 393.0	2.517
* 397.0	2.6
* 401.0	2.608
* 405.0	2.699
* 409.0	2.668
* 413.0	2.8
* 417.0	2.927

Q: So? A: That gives 2.481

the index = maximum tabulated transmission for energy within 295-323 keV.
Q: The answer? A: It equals 2.309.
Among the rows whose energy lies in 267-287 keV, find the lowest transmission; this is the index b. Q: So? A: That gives 1.313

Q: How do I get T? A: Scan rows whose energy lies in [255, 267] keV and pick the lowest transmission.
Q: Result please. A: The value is 2.142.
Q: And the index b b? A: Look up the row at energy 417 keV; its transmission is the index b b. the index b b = 2.927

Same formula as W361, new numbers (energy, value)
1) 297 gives 2.013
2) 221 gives 2.222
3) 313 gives 2.129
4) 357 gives 2.505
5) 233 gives 2.662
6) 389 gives 2.605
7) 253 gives 2.879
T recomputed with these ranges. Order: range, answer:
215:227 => 2.19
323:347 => 2.292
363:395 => 2.402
